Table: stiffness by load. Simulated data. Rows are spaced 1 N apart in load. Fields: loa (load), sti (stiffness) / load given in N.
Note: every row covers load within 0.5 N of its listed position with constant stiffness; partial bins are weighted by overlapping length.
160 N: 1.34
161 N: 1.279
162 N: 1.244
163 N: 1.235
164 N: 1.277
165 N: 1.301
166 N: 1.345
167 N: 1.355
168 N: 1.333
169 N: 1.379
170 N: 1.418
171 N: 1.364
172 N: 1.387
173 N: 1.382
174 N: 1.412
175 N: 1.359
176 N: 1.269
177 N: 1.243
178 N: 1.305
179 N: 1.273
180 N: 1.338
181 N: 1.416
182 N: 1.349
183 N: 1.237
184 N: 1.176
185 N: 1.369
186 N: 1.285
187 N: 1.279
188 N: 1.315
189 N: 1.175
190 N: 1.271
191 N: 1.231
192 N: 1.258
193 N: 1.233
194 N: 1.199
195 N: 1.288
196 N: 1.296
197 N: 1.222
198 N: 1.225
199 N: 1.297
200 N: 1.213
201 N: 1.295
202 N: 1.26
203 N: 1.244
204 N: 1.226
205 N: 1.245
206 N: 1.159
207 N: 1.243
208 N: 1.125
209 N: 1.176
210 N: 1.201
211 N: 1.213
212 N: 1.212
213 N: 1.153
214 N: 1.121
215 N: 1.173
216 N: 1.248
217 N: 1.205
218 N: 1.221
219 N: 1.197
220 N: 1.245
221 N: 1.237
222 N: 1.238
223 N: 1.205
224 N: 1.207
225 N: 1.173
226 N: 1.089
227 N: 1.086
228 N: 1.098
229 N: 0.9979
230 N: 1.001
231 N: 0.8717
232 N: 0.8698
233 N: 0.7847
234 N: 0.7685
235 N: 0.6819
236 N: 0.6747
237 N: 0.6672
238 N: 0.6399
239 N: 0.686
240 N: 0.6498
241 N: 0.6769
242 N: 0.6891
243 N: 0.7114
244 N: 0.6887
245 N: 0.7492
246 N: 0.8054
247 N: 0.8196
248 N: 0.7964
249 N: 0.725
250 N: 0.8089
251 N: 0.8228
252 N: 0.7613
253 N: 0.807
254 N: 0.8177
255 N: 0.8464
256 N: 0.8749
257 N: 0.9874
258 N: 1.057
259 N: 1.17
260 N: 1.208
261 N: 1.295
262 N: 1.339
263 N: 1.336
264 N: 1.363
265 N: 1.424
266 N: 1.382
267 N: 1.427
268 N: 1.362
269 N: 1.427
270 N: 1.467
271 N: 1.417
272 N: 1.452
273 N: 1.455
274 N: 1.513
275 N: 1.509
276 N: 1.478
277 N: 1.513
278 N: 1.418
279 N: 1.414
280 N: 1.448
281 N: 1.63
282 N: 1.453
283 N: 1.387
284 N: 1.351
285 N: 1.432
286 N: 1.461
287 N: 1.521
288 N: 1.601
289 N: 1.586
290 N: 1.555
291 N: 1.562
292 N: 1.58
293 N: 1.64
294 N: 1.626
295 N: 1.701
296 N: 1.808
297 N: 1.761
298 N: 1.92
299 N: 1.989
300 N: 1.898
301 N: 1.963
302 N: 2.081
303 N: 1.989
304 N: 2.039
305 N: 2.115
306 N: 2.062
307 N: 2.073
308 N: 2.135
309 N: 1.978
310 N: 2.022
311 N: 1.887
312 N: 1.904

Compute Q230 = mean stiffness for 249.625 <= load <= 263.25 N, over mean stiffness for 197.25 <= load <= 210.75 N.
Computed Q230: 0.82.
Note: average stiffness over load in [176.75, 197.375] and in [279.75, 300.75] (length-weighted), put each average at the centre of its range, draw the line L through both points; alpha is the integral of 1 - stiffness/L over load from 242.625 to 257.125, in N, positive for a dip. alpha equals 6.7 N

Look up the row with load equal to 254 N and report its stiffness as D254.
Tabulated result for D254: 0.8177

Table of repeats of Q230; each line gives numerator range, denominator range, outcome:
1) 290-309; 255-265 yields 1.60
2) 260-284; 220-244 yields 1.58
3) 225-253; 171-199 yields 0.63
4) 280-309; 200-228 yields 1.46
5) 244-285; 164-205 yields 0.93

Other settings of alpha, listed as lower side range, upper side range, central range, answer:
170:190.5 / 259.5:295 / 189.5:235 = 6.6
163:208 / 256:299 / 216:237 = 5.0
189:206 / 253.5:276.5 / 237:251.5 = 6.2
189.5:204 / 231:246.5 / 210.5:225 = -3.3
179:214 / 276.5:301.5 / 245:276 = 7.3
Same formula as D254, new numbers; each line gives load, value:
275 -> 1.509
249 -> 0.725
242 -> 0.6891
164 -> 1.277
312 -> 1.904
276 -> 1.478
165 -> 1.301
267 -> 1.427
